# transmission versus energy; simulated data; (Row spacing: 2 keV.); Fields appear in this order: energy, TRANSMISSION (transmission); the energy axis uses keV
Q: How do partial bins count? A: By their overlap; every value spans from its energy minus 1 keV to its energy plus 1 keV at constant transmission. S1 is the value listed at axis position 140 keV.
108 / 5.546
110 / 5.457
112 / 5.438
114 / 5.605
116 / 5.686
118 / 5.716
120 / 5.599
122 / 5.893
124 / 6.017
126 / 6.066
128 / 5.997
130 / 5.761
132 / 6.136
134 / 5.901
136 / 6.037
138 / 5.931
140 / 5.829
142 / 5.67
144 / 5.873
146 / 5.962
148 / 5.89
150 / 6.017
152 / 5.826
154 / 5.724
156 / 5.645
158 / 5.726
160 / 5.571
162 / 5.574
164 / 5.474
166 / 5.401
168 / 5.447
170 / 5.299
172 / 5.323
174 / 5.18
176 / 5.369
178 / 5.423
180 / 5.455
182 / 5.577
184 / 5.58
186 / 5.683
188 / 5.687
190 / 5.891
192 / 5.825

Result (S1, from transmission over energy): 5.829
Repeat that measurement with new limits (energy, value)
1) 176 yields 5.369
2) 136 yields 6.037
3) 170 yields 5.299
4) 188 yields 5.687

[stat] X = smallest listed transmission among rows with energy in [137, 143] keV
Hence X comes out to 5.67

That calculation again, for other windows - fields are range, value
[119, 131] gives 5.599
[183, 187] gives 5.58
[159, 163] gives 5.571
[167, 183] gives 5.18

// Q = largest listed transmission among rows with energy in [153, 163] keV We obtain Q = 5.726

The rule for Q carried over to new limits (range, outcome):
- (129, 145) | 6.136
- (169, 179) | 5.423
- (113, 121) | 5.716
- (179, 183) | 5.577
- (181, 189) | 5.687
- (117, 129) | 6.066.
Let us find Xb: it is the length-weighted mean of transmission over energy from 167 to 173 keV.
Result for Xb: 5.36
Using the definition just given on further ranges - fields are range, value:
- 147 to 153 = 5.91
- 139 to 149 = 5.84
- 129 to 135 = 5.93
